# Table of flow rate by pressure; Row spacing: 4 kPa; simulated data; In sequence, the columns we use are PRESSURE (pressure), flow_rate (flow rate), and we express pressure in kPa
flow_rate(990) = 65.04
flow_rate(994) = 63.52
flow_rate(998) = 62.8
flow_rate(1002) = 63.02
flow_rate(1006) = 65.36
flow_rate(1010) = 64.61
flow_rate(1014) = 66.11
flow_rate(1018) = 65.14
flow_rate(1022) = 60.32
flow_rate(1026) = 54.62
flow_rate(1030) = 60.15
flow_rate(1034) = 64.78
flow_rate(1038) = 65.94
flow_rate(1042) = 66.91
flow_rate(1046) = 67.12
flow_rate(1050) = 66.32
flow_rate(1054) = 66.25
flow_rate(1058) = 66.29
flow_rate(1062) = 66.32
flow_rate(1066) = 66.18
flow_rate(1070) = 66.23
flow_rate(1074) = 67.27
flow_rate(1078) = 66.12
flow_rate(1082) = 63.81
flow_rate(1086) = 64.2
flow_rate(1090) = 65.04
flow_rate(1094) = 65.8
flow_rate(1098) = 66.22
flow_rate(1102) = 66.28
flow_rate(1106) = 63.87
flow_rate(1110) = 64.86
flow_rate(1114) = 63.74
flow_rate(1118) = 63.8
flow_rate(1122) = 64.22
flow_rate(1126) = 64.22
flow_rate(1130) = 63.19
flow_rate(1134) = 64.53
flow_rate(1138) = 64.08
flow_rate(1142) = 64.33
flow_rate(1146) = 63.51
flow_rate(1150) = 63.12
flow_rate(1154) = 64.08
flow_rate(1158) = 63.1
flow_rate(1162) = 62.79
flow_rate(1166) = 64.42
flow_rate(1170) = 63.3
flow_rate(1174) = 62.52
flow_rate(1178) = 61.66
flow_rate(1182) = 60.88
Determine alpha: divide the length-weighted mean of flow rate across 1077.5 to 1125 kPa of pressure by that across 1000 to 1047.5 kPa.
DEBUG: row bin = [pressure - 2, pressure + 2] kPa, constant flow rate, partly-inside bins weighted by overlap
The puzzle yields 1.02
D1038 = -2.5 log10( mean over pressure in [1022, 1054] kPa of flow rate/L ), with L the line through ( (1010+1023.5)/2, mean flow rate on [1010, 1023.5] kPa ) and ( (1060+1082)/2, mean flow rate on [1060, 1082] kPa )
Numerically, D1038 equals 0.02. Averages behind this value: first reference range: 64.1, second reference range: 66.2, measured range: 63.6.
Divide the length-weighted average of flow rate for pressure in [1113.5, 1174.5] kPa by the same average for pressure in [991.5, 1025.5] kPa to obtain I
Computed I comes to 1.00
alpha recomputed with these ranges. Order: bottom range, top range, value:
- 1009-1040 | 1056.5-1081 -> 1.06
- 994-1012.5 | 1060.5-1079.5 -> 1.04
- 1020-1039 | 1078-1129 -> 1.06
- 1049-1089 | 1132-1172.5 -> 0.97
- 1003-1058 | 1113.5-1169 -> 0.99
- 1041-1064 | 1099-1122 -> 0.97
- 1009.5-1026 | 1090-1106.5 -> 1.04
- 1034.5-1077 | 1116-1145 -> 0.96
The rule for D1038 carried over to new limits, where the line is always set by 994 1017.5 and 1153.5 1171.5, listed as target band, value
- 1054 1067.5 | -0.04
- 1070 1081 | -0.04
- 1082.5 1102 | -0.02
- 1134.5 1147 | -0.01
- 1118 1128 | -0.01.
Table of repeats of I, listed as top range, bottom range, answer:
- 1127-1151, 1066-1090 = 0.97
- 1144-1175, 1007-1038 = 1.01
